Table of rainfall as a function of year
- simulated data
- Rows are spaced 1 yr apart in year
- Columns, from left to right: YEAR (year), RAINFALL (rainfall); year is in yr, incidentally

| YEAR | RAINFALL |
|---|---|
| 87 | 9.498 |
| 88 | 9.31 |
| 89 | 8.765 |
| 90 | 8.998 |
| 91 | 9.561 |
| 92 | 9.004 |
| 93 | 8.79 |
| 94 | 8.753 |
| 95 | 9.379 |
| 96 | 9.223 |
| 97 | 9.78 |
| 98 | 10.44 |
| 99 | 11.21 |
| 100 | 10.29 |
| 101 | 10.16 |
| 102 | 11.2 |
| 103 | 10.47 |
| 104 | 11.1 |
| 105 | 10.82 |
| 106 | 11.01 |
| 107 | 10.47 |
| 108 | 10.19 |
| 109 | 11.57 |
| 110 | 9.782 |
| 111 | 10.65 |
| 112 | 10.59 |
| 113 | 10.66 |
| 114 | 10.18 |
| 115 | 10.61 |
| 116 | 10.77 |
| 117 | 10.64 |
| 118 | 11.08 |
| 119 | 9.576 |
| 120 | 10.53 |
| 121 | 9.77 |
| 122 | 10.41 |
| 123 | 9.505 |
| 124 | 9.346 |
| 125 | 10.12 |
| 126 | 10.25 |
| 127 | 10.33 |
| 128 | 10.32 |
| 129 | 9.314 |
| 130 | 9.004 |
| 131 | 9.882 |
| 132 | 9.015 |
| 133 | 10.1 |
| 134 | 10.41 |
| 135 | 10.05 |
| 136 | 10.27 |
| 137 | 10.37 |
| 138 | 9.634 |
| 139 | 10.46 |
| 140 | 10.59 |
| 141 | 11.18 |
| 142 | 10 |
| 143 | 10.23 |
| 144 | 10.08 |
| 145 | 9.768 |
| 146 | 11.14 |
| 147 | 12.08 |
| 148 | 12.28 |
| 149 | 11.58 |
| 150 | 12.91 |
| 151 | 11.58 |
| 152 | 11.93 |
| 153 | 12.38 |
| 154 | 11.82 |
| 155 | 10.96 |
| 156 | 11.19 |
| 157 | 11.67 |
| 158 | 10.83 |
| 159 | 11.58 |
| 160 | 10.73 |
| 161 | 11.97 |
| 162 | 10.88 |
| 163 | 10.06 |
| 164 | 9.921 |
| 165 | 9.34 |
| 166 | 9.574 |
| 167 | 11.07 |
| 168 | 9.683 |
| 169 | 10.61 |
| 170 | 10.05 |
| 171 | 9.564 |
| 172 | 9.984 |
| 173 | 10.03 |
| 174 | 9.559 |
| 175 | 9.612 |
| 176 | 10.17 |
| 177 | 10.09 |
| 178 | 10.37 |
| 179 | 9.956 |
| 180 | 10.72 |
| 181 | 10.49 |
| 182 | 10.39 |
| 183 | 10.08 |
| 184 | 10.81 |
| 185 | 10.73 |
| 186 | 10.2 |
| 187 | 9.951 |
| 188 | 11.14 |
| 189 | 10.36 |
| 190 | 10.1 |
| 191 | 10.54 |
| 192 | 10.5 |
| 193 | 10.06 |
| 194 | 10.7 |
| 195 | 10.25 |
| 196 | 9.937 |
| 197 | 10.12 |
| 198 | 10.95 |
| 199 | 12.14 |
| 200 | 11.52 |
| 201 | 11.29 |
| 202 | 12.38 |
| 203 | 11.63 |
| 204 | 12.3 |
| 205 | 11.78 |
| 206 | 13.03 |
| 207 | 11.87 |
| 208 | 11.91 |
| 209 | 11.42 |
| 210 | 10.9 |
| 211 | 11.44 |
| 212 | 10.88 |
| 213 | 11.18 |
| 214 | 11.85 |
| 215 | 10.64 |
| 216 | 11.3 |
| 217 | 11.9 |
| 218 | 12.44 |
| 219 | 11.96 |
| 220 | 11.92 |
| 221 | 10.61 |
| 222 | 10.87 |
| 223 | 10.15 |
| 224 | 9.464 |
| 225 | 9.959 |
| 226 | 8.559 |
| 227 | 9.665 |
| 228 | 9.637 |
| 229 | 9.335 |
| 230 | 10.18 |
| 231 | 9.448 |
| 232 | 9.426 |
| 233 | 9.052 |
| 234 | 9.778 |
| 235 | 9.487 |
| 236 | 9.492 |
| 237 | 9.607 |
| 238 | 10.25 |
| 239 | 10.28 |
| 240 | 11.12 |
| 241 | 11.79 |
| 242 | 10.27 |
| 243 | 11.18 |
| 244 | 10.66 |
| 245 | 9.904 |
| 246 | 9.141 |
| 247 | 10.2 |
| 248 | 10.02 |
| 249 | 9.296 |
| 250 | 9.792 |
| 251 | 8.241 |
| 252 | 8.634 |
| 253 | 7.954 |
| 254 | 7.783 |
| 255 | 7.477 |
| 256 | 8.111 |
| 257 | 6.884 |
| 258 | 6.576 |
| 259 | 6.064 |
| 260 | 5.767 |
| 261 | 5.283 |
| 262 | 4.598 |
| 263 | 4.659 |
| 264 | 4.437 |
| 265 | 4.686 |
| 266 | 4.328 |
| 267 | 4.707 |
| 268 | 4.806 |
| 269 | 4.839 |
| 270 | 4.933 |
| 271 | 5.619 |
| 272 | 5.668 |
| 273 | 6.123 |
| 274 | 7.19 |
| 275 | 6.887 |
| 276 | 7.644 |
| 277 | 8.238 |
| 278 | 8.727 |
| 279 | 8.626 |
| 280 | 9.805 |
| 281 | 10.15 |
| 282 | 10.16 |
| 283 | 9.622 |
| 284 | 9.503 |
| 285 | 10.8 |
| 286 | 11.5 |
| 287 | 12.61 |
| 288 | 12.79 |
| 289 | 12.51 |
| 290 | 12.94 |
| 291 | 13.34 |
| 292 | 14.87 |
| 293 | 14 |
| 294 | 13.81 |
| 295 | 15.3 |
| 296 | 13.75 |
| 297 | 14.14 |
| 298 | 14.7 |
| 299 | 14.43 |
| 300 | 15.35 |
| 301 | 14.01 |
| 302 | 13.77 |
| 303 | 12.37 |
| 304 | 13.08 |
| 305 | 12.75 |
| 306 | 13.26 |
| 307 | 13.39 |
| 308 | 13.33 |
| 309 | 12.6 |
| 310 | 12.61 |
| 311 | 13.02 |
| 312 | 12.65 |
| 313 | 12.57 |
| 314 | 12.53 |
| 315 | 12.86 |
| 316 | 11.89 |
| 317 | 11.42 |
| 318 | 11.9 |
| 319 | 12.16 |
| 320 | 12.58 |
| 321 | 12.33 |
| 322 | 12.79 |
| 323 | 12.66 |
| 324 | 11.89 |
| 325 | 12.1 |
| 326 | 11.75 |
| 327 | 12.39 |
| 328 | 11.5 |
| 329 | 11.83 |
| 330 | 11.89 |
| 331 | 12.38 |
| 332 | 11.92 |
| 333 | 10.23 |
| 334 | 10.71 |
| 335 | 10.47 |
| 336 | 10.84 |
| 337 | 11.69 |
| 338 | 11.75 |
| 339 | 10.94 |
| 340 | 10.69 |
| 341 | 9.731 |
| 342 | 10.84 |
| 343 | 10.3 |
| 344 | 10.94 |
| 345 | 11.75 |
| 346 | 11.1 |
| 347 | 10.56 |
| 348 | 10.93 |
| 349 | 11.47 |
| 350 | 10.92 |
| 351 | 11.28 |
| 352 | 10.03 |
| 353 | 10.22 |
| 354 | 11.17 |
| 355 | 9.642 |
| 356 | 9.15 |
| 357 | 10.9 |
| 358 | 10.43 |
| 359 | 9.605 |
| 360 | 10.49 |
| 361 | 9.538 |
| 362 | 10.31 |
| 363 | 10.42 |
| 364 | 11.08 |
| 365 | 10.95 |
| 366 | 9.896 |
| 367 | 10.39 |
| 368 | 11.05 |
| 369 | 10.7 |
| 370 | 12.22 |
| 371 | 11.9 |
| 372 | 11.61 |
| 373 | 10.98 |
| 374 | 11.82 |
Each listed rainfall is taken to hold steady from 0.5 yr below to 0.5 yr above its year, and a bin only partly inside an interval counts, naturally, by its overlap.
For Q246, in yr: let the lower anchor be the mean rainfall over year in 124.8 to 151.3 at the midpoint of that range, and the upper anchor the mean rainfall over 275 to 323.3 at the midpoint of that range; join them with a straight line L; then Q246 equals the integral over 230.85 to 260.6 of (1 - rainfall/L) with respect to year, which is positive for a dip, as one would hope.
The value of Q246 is 6.5 yr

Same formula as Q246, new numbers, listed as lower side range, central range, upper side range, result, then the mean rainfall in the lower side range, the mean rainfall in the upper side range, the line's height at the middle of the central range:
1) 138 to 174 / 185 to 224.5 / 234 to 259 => -4.5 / 10.8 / 9.28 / 9.99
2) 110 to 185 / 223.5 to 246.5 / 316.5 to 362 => 1.9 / 10.5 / 11.1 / 10.8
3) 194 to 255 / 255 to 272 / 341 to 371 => 8.2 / 10.5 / 10.6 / 10.5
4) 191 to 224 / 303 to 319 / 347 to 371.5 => -2.7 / 11.3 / 10.6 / 10.8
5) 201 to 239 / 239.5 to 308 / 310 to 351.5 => 9.2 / 10.7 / 11.6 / 11.2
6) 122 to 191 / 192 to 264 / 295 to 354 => 7.9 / 10.5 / 12.1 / 11.2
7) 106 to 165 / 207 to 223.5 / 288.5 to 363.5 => -0.3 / 10.6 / 12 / 11.2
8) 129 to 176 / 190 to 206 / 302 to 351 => -0.3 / 10.6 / 11.9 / 10.9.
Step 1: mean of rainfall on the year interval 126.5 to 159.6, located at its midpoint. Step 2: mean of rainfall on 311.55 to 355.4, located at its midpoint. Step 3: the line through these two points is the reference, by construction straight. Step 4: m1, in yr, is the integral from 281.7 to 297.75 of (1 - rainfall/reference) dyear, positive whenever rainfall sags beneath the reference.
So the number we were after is -1.9 yr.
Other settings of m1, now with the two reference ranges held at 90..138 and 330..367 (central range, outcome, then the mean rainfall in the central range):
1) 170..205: -0.83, 10.6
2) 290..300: -3.47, 14.2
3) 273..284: 2.00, 8.62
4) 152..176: -0.78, 10.6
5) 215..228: -0.36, 10.7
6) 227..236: 0.76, 9.55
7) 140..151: -0.98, 11.1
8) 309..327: -2.89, 12.3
